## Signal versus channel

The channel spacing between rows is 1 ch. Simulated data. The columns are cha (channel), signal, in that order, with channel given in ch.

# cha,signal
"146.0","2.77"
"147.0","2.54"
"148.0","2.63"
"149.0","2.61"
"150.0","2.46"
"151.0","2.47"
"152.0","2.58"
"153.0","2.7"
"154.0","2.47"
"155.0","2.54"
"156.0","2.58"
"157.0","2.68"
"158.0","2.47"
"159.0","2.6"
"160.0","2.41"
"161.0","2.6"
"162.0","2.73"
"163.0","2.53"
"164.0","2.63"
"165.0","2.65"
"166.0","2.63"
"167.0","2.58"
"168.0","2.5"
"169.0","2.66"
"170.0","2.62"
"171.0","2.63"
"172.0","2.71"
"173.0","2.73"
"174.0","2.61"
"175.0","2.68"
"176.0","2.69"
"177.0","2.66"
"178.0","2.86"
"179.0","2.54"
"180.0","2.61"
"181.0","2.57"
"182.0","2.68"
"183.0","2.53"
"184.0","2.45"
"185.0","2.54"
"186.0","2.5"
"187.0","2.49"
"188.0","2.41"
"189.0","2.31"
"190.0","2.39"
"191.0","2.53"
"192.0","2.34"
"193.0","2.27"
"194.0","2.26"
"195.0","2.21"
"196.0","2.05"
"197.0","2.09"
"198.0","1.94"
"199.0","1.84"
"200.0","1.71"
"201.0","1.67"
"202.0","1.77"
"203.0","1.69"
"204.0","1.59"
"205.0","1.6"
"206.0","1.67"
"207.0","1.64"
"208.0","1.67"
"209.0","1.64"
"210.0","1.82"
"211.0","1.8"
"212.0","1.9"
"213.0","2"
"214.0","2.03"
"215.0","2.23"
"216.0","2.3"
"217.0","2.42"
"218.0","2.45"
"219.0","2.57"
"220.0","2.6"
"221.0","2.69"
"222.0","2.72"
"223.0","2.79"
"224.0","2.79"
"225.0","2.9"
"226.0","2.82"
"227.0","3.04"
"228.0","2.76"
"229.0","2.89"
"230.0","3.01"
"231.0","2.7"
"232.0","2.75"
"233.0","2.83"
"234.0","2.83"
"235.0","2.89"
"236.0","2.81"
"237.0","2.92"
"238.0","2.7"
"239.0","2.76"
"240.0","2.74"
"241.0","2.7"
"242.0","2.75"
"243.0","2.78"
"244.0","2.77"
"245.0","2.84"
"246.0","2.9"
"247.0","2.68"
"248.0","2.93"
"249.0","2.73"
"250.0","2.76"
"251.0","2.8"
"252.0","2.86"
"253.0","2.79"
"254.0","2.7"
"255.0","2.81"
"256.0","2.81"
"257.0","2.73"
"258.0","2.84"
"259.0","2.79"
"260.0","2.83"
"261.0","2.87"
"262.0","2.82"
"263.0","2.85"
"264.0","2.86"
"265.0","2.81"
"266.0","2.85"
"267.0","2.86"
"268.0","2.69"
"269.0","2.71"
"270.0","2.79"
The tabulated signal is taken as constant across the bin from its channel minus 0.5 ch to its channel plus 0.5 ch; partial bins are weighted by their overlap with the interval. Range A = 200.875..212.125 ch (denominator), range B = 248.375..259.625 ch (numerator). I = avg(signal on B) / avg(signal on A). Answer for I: 1.64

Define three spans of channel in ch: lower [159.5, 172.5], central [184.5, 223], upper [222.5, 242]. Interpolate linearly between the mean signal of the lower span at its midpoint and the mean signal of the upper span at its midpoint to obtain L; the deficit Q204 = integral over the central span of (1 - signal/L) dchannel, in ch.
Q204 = 8.5 ch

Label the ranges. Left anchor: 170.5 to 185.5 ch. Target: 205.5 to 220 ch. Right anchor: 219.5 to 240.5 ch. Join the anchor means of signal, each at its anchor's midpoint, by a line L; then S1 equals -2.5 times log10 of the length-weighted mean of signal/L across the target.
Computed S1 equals 0.33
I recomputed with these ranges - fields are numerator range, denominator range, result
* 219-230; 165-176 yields 1.06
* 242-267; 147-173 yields 1.08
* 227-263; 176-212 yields 1.30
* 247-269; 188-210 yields 1.43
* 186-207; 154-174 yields 0.79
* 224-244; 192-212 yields 1.52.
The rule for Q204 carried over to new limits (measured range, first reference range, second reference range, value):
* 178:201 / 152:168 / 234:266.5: 2.8 ch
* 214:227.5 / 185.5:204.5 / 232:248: -0.6 ch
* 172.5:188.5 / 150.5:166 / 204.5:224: -1.3 ch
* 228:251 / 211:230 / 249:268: -1.1 ch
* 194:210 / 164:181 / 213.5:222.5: 4.6 ch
